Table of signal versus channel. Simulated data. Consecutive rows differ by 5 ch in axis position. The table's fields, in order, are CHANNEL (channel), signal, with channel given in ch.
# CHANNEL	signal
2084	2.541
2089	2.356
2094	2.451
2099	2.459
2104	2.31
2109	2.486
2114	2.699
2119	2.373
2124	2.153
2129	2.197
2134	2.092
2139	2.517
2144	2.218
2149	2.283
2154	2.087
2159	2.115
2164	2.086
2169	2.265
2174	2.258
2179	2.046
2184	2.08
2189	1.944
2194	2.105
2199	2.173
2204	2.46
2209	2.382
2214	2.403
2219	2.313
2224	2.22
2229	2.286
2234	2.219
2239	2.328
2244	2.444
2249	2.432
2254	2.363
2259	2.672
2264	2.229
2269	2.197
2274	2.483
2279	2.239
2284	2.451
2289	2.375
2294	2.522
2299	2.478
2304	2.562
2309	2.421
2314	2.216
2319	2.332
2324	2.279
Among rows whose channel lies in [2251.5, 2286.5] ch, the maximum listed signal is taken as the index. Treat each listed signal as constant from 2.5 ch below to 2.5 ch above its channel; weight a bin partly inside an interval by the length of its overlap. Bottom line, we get 2.672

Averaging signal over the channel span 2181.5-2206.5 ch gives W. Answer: 2.15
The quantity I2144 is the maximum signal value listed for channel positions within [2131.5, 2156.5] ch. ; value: 2.517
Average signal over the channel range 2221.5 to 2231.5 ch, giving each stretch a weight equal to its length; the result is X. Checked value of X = 2.25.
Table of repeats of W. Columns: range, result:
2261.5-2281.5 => 2.29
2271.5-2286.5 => 2.39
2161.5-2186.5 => 2.15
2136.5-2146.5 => 2.37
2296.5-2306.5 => 2.52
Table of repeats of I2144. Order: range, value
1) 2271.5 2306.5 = 2.562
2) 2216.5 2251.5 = 2.444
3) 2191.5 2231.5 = 2.46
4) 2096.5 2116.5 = 2.699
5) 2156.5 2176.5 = 2.265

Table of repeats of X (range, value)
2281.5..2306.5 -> 2.48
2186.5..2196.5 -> 2.02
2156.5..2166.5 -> 2.1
